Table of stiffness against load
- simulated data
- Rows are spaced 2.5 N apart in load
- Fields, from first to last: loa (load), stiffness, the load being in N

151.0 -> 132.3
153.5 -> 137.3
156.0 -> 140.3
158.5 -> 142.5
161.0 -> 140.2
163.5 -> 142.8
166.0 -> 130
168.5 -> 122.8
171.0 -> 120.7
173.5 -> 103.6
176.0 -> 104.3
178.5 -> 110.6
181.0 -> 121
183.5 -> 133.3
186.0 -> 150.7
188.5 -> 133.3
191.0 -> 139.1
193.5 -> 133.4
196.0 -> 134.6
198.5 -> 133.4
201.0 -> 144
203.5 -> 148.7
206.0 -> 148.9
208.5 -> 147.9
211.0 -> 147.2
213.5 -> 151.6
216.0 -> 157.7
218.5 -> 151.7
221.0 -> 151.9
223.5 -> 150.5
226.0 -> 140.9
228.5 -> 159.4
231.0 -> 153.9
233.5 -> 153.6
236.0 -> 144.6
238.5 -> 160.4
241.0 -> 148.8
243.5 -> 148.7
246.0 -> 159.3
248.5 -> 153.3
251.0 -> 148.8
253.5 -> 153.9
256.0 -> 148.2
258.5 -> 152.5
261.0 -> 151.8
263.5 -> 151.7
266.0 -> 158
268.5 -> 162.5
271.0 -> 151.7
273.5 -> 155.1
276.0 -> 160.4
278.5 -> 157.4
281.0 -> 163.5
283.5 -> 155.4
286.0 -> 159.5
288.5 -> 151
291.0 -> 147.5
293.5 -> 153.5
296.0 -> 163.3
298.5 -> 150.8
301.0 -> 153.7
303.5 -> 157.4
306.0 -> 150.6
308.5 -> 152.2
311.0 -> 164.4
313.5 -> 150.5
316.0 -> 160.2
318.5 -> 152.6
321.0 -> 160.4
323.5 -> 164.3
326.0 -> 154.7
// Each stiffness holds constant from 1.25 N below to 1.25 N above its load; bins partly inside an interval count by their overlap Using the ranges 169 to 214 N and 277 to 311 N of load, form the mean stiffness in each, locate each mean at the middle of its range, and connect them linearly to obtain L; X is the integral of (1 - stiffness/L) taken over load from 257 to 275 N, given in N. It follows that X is -0.6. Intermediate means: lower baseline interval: 133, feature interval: 155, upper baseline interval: 155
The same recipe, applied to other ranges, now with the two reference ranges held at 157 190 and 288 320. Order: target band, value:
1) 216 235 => -1.88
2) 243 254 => -0.76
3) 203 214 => -1.13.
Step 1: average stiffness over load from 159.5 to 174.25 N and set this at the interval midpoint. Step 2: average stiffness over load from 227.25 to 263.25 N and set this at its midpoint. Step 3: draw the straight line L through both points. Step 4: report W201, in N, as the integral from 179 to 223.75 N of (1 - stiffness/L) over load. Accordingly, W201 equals -1.2 N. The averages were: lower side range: 128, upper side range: 153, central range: 143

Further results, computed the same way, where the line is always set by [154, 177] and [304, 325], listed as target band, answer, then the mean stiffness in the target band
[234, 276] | -2.30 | 153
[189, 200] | -0.13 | 135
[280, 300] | -0.44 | 155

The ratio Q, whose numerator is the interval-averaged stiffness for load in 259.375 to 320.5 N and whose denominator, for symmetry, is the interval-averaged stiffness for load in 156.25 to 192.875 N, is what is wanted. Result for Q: 1.21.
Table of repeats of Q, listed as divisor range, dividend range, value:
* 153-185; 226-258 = 1.20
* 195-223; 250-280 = 1.05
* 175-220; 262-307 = 1.12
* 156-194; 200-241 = 1.17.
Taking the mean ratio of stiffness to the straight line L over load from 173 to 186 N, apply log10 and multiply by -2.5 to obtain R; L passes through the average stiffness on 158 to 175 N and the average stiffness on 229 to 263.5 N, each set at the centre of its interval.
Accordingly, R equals 0.12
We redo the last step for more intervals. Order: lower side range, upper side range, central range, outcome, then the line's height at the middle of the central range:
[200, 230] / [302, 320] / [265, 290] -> -0.03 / 154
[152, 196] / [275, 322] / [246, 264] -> -0.04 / 147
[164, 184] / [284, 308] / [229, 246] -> -0.12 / 137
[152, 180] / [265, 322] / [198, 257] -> -0.07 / 141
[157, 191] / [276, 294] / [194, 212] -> -0.06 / 135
